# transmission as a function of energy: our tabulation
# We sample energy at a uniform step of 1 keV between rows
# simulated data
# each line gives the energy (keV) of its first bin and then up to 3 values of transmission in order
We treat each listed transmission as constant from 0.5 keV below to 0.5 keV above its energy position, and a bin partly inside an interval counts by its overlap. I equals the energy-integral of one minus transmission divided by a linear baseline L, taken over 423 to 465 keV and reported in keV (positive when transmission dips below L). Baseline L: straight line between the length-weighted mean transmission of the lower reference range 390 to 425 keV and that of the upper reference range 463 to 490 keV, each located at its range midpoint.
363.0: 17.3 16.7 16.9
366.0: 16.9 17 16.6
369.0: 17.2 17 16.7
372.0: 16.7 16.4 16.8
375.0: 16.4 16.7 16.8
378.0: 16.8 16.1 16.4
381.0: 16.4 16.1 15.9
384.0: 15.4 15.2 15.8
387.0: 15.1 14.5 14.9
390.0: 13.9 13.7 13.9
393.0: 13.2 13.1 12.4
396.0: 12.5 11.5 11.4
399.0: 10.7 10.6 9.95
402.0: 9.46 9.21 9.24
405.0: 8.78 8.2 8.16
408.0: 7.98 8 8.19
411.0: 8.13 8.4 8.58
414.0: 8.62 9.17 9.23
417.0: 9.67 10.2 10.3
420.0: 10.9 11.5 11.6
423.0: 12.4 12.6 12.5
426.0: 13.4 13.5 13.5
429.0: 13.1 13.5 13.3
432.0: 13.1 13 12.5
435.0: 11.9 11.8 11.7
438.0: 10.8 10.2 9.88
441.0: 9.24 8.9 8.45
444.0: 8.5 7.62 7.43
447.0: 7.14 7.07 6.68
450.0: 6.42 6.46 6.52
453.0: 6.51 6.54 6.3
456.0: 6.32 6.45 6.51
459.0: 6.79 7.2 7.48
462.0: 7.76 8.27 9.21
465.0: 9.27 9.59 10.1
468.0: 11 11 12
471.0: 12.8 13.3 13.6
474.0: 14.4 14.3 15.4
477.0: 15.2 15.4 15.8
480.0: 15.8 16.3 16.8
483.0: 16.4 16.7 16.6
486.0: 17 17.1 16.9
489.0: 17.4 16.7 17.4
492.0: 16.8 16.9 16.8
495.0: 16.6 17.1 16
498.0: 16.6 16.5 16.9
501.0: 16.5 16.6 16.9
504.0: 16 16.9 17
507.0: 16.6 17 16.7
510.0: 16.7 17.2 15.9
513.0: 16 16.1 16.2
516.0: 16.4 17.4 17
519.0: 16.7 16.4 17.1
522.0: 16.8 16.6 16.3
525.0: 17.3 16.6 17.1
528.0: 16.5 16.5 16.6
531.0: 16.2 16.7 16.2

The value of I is 9.5 keV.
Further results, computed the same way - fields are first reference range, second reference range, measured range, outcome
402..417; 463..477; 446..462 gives 6.3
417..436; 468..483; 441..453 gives 5.2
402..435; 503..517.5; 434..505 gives 9.9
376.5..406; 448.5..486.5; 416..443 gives 1.3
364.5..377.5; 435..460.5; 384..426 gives 5.6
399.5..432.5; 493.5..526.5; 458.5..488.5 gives 2.9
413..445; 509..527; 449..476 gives 8.5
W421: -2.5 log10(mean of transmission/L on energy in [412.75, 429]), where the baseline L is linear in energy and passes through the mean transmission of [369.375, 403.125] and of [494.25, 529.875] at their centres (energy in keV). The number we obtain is 0.32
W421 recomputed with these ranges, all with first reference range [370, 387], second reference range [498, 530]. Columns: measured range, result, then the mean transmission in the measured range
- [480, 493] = -0.015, 16.8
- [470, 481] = 0.139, 14.6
